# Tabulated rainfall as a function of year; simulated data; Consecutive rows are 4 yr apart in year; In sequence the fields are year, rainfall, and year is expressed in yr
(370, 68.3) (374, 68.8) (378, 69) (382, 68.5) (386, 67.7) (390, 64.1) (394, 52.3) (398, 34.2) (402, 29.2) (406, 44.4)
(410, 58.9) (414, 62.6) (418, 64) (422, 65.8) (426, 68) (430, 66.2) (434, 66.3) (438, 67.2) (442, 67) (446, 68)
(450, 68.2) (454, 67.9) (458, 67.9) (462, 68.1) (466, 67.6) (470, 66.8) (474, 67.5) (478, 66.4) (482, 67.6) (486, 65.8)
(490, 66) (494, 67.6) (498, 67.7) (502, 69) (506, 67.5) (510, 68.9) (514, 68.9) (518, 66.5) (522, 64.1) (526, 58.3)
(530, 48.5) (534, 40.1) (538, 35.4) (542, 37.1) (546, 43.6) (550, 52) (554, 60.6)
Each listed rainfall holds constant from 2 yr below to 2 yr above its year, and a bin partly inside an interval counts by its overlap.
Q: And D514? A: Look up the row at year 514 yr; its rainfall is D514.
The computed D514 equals 68.9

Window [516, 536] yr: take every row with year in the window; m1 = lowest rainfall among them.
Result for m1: 40.1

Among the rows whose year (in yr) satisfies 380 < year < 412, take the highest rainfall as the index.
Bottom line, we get 68.5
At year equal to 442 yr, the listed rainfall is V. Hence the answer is 67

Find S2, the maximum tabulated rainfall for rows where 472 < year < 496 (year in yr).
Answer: 67.6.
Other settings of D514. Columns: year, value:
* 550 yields 52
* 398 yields 34.2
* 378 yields 69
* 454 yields 67.9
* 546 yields 43.6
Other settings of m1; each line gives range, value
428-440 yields 66.2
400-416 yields 29.2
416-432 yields 64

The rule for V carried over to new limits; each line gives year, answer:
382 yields 68.5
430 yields 66.2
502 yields 69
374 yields 68.8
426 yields 68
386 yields 67.7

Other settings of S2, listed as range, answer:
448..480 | 68.2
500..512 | 69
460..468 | 68.1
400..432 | 68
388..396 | 64.1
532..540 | 40.1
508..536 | 68.9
